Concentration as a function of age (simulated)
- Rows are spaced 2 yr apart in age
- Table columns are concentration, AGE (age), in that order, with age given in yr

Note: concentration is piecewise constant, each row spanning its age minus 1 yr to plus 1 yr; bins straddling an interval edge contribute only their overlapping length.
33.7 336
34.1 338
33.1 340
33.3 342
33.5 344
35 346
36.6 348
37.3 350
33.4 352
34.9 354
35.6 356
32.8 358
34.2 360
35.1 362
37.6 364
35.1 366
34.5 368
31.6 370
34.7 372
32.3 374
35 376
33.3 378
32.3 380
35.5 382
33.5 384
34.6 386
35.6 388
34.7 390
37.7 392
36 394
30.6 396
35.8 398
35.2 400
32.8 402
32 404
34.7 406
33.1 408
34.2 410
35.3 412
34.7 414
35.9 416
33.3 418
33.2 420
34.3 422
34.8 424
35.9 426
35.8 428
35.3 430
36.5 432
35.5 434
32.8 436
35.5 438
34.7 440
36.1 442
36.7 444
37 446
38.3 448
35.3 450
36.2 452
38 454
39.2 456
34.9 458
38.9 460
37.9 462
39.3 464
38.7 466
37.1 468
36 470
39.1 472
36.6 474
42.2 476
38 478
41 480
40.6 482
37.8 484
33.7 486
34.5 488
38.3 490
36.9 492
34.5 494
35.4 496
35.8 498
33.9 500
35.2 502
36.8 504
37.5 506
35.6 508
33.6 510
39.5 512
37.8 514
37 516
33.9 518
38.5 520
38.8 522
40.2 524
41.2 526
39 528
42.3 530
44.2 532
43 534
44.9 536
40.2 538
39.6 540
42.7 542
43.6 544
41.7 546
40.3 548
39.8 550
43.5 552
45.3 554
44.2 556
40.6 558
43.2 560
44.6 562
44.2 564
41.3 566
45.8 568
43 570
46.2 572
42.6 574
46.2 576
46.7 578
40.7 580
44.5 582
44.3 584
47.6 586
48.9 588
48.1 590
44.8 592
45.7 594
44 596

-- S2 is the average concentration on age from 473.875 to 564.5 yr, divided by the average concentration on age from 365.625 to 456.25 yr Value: 1.13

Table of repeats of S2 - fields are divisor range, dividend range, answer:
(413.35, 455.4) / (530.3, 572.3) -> 1.21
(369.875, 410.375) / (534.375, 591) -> 1.28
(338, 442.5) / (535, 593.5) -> 1.27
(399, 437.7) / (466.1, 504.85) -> 1.07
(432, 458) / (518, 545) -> 1.14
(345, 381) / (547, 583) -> 1.26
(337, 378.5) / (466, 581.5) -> 1.16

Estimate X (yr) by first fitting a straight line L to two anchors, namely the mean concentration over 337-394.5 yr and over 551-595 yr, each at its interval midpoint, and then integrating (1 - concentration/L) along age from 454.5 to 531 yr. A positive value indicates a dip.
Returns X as 5.9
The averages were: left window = 34.6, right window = 44.6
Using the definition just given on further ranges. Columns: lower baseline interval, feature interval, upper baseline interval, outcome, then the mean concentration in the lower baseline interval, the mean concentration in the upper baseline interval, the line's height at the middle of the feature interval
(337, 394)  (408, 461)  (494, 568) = 1.7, 34.6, 40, 36.8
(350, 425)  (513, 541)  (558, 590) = 1.3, 34.4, 44.6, 42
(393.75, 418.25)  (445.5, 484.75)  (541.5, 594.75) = -0.4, 34.1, 44.1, 37.7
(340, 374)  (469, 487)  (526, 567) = 0.6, 34.6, 42.4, 39.6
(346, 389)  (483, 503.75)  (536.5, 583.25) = 2.3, 34.6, 43.1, 40.1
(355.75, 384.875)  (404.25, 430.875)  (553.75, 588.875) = 1.5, 34.2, 44.4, 36.6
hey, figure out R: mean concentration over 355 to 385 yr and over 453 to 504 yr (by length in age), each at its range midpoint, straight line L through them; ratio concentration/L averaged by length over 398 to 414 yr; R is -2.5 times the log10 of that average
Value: 0.04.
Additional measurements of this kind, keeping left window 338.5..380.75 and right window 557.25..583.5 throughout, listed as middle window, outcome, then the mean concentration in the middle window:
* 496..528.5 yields 0.12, 37.1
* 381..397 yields 0.03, 34.8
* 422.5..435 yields 0.06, 35.6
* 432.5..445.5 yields 0.08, 35.3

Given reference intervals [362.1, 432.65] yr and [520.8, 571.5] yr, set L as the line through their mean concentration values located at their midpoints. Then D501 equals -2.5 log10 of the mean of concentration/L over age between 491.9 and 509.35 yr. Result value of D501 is 0.12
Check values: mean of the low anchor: 34.5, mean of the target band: 35.6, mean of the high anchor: 42.3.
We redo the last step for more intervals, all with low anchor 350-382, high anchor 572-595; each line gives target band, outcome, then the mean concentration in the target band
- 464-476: 0.05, 38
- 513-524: 0.13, 37.5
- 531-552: 0.03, 42.1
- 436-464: 0.05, 36.8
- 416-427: 0.08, 34.4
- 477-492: 0.08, 37.6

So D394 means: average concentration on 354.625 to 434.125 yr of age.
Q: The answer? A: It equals 34.5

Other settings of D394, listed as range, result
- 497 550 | 39.1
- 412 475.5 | 36.3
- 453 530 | 37.5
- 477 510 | 36.5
